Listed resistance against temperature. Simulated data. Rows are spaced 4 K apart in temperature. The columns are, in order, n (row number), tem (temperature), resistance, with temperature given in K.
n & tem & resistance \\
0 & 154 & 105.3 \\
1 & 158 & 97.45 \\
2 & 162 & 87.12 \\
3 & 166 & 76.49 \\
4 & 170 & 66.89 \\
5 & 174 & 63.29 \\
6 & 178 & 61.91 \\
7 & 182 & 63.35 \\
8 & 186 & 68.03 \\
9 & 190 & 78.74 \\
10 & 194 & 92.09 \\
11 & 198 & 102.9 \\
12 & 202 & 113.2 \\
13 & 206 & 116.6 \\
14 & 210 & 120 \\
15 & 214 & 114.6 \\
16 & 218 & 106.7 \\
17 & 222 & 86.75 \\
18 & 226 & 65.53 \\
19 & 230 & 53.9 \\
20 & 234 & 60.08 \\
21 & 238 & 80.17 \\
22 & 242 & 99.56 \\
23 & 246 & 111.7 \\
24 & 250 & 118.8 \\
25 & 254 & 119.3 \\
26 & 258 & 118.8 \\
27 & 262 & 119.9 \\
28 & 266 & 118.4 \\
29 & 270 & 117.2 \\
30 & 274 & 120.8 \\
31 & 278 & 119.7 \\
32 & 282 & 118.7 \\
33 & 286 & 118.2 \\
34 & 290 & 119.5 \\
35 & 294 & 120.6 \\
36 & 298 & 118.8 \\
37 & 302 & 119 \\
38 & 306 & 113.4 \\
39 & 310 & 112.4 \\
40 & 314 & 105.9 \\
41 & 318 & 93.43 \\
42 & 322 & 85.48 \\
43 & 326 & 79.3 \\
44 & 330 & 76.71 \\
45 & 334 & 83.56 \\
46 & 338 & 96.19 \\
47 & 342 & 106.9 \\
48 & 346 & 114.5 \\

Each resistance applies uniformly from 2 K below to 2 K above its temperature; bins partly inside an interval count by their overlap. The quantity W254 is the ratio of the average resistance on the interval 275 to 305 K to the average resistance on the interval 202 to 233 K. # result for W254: 1.25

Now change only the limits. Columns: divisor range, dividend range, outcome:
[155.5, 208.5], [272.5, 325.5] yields 1.33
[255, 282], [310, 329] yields 0.78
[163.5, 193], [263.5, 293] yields 1.71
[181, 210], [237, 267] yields 1.19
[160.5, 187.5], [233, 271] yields 1.55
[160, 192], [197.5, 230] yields 1.42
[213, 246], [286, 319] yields 1.35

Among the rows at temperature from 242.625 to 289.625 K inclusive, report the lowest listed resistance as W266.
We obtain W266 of 111.7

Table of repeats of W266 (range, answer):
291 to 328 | 79.3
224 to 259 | 53.9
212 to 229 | 65.53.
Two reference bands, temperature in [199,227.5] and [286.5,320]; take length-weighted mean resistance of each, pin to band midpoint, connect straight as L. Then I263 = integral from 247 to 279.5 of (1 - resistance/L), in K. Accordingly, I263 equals -2.9 K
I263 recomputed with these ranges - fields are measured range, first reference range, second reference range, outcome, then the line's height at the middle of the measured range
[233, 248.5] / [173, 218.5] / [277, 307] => 2.1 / 104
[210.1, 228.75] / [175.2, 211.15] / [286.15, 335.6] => -0.4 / 92.5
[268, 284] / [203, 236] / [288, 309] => -1.3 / 110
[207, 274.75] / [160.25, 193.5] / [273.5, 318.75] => -4.7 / 95.1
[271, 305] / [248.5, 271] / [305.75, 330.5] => -3.8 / 107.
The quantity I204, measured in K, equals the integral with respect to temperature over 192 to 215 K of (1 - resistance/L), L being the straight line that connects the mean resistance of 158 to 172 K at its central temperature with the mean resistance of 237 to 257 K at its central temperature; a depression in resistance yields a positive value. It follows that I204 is -4.1 K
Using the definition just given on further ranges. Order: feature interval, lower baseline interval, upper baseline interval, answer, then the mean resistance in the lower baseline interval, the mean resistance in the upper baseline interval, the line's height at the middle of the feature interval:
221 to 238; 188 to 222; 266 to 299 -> 6.6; 104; 119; 109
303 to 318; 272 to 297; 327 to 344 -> -0.6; 120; 90.2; 105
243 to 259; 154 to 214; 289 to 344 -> -3.5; 87.9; 102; 95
